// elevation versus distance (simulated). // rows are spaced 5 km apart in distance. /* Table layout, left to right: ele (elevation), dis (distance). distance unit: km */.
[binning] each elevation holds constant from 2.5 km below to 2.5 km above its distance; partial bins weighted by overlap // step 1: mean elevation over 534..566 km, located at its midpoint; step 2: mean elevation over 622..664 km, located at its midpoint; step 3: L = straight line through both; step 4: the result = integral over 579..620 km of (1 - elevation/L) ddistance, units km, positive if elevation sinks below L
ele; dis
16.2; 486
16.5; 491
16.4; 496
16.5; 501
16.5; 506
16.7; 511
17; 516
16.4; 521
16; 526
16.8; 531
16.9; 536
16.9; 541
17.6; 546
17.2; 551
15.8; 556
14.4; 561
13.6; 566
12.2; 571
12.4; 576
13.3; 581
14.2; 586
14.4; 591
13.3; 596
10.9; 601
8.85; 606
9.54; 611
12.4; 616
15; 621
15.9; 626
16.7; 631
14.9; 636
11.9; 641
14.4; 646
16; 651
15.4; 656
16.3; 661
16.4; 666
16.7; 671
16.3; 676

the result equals 9.1 km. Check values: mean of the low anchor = 16.2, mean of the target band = 12.2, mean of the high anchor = 15.2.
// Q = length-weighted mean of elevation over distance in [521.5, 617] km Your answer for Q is 14.1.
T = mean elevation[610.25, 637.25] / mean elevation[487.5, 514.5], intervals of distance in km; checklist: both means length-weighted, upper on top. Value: 0.87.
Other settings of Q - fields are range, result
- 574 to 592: 13.5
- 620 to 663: 15.2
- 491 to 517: 16.6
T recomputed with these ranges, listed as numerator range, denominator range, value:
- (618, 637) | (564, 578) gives 1.23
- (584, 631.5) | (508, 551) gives 0.77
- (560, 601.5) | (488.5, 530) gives 0.80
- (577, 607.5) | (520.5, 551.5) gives 0.75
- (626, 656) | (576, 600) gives 1.11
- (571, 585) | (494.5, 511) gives 0.78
